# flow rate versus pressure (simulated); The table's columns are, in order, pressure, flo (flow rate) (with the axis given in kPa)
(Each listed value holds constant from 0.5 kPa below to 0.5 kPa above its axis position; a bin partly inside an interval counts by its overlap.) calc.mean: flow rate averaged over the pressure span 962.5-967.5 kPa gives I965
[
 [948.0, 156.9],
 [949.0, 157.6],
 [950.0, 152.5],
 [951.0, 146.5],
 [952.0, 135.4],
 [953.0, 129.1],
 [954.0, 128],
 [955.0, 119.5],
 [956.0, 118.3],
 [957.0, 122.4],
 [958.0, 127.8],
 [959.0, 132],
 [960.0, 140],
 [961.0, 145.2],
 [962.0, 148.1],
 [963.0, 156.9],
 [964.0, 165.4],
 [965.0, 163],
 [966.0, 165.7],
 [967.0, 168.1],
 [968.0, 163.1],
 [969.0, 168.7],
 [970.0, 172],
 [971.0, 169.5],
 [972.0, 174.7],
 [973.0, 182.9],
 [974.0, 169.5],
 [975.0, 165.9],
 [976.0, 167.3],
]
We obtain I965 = 164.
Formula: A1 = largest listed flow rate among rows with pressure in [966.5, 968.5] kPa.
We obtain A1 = 168.1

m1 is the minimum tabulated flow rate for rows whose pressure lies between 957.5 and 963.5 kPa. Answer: 127.8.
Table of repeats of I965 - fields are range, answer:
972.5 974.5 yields 176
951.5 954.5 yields 131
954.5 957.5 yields 120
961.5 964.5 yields 157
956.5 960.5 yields 131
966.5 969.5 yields 167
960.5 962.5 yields 147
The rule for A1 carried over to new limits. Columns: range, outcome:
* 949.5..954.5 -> 152.5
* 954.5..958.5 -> 127.8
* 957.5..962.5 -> 148.1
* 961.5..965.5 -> 165.4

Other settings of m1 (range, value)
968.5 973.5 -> 168.7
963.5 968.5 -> 163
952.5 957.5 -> 118.3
